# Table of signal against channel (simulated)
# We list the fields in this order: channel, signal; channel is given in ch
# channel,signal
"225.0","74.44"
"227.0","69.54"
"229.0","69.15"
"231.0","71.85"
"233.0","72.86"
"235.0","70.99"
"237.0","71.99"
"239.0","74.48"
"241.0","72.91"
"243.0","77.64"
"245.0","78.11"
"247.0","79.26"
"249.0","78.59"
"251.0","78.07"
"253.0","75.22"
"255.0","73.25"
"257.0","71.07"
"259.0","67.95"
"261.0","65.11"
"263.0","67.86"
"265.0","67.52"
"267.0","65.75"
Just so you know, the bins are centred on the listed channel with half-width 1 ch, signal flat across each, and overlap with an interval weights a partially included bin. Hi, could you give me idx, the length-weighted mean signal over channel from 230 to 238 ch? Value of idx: 71.9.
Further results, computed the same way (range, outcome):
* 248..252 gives 78.3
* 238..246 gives 75.8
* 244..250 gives 78.7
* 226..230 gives 69.3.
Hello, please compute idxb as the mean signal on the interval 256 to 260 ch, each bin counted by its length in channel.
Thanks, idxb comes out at 69.5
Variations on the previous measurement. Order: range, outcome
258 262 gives 66.5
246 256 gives 76.9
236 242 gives 73.1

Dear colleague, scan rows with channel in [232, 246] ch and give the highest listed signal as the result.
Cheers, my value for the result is 78.11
